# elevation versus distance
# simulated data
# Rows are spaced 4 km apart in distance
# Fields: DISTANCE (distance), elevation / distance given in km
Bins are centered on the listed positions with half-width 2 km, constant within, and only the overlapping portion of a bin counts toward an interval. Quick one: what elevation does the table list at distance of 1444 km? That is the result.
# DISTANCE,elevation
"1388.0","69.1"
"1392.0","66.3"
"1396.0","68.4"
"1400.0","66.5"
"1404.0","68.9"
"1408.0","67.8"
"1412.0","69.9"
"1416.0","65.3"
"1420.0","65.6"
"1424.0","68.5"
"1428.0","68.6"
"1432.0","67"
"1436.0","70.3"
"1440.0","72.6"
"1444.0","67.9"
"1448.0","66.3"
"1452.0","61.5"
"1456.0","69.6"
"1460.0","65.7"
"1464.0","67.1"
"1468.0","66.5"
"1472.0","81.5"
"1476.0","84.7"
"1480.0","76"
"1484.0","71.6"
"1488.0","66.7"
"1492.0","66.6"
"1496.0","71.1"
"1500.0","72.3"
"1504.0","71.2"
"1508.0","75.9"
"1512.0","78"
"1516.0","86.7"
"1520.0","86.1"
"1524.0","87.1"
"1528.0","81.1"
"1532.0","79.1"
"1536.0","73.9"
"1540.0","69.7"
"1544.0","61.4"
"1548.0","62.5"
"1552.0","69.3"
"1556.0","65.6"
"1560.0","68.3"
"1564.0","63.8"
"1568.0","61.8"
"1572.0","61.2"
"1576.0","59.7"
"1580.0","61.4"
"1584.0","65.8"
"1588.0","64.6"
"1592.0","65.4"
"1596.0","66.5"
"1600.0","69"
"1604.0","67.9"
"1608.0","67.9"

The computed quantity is 67.9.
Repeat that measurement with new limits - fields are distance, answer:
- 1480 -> 76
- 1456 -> 69.6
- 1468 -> 66.5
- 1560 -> 68.3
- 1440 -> 72.6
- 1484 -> 71.6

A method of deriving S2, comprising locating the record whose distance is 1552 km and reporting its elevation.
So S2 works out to 69.3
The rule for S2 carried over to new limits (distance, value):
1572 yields 61.2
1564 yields 63.8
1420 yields 65.6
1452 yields 61.5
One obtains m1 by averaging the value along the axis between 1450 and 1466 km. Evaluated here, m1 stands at 66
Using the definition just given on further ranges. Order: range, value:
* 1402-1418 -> 68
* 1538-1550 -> 64.5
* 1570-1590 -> 62.5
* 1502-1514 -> 75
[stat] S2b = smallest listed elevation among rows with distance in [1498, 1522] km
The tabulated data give 71.2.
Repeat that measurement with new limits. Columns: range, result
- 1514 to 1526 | 86.1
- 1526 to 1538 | 73.9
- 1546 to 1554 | 62.5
